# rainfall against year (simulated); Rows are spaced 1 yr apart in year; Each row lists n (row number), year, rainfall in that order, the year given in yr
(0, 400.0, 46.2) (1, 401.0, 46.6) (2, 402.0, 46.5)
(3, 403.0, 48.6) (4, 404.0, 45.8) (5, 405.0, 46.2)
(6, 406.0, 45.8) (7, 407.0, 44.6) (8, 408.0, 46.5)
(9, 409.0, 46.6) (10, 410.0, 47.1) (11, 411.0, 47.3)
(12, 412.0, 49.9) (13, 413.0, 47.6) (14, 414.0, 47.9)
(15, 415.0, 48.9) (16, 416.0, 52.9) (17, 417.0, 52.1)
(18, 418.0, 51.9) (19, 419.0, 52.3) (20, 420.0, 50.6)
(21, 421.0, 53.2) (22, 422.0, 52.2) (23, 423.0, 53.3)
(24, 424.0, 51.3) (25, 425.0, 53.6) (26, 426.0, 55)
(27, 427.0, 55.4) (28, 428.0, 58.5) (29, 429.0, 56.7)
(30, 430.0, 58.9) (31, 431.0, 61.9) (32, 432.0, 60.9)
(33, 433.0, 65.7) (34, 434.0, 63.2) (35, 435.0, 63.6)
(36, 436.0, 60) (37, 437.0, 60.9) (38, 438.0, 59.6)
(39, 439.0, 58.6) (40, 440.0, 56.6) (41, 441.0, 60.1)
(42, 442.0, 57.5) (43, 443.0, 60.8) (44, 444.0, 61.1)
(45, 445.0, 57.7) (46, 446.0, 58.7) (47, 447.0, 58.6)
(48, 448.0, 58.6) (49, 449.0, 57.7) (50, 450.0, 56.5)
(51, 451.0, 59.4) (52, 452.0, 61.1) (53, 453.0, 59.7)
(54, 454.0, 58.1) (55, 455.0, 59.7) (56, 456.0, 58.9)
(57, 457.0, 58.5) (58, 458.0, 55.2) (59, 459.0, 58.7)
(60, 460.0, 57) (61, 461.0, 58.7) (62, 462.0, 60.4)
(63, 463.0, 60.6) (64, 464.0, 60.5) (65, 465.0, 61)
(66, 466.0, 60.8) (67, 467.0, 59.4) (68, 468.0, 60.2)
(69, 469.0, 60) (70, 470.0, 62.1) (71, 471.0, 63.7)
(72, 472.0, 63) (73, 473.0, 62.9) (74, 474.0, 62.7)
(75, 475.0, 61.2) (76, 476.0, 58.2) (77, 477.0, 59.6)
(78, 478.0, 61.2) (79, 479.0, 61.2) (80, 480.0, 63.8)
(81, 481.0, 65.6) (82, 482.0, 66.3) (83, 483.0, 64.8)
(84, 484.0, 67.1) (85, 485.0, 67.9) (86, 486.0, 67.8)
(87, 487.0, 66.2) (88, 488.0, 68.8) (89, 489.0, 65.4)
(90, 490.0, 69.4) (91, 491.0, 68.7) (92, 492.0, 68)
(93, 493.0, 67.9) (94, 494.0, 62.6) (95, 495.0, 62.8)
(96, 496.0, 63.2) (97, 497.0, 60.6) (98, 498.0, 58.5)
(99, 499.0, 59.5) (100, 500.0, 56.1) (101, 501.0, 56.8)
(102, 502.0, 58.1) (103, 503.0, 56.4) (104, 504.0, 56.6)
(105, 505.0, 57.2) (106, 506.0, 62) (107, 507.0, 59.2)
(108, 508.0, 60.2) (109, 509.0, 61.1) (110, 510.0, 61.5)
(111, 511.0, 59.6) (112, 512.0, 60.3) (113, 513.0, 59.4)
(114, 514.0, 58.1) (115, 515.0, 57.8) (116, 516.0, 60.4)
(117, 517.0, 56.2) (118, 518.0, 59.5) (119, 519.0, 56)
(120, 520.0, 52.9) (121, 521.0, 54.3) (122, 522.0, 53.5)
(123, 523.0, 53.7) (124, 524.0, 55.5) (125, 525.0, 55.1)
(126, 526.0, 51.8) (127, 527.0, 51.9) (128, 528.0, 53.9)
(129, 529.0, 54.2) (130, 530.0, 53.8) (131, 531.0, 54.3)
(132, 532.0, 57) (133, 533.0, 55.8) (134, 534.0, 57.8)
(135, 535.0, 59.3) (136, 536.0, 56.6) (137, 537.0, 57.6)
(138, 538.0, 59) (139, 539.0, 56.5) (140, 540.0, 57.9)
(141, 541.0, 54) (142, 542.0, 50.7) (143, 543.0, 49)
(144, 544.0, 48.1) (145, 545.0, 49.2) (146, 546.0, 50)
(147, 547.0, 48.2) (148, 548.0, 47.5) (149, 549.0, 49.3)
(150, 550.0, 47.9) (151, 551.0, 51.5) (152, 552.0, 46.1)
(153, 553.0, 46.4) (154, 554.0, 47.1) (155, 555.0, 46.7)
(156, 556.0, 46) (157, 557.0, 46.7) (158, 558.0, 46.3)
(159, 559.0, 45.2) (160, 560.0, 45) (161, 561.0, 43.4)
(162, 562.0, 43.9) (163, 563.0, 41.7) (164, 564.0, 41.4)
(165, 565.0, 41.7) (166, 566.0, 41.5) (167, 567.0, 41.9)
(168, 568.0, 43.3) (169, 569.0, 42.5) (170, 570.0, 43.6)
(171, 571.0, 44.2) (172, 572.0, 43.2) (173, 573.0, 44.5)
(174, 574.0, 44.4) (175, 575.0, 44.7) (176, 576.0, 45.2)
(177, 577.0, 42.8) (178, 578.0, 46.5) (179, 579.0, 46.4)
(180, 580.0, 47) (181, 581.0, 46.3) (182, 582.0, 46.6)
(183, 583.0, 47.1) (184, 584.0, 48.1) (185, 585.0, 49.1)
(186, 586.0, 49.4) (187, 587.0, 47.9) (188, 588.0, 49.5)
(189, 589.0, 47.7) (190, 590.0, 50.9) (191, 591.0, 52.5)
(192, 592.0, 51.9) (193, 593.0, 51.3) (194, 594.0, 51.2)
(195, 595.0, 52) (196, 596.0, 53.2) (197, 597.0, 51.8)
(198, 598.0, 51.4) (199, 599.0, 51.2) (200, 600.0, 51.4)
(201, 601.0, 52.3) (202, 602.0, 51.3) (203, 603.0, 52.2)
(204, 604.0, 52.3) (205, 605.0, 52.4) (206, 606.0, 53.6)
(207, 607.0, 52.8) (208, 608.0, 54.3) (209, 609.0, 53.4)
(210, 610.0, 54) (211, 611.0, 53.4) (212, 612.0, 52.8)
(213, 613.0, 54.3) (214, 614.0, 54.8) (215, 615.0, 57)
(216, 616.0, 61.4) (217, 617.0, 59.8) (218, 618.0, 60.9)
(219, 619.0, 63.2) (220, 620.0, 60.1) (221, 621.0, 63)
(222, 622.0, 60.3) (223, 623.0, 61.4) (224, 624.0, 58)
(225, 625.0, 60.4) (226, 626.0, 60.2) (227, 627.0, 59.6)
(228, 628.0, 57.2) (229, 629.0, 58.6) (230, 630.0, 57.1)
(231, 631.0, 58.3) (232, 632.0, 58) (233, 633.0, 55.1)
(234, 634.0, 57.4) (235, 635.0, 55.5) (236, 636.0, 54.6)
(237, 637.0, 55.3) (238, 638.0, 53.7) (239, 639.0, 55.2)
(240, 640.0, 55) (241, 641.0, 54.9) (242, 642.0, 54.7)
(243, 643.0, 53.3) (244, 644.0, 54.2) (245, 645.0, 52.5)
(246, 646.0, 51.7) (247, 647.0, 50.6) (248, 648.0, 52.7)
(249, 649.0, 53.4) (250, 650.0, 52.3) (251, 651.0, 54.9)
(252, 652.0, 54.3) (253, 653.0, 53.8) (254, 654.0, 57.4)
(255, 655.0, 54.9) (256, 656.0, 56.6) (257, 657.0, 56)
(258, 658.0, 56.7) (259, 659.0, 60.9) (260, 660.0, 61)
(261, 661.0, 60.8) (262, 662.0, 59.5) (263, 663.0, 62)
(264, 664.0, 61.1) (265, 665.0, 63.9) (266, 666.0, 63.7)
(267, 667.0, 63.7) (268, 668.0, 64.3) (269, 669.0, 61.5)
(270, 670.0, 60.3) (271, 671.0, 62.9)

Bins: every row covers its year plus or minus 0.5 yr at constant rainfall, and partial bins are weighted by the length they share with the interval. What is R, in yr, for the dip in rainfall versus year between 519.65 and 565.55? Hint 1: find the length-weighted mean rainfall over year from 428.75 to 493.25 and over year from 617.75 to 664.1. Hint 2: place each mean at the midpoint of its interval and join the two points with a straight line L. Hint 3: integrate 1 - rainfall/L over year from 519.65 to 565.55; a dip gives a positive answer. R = 6.70 yr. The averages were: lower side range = 61.5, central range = 50.8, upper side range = 56.9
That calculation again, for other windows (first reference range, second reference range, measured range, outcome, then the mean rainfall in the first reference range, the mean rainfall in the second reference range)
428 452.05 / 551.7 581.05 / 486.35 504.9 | -3.3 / 59.7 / 44.5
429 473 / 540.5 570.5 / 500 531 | -3.3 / 59.9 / 46.2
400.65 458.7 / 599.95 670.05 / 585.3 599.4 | 1.4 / 54.9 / 56.8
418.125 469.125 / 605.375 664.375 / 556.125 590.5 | 7.1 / 58.3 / 56.6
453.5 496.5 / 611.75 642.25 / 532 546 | 1.4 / 62.6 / 57.7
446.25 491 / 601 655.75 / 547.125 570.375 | 5.3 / 61.6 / 55.8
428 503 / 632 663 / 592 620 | 1.3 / 61.2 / 55.4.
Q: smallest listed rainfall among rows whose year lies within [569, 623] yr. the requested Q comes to 42.5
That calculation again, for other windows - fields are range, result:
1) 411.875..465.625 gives 47.6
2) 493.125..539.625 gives 51.8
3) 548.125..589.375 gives 41.4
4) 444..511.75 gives 55.2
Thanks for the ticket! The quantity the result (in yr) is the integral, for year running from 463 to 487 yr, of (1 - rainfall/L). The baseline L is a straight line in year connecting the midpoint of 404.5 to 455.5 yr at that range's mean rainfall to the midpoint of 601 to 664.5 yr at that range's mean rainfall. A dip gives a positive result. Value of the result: -3.08 yr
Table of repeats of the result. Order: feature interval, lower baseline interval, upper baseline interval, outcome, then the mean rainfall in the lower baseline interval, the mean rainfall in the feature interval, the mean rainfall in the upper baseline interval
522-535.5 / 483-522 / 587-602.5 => 0.8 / 61.1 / 54.9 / 51.2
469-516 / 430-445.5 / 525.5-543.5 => -3.9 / 60.5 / 62.2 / 55.1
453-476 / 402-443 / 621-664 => -2.5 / 53.7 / 60.1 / 56.6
